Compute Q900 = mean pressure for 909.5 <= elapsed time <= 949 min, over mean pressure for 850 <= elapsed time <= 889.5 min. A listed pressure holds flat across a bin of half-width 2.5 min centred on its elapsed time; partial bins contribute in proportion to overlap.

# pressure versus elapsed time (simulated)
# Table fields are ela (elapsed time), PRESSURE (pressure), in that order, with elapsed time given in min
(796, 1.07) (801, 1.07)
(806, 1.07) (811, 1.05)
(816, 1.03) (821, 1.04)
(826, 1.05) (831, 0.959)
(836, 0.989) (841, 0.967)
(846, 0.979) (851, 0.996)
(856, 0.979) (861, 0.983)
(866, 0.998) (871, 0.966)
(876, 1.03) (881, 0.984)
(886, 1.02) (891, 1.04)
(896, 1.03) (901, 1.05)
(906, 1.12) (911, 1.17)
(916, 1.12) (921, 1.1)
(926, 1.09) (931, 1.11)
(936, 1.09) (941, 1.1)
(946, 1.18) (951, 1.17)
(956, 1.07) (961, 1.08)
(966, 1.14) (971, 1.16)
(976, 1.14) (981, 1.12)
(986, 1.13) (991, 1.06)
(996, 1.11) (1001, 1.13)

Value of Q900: 1.12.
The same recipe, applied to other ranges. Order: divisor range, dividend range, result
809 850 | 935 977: 1.12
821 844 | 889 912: 1.08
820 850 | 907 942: 1.12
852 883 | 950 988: 1.14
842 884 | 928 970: 1.13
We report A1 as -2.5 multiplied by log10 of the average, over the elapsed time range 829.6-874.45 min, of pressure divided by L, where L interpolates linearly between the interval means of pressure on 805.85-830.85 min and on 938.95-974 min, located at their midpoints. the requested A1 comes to 0.08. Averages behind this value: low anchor 1.04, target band 0.981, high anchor 1.13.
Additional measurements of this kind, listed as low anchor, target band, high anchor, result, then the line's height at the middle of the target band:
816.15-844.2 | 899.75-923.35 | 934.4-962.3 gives -0.03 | 1.08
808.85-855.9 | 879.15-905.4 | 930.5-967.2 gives 0.03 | 1.06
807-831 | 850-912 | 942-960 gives 0.06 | 1.08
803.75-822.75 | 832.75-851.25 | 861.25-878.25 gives 0.04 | 1.02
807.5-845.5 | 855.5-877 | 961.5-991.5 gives 0.06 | 1.04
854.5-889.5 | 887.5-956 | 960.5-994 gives -0.05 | 1.05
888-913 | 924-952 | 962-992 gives -0.02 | 1.1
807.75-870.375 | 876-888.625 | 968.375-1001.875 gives 0.03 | 1.04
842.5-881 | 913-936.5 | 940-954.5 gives 0.00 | 1.11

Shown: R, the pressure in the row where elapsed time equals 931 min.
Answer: 1.11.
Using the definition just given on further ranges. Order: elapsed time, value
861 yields 0.983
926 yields 1.09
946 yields 1.18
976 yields 1.14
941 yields 1.1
